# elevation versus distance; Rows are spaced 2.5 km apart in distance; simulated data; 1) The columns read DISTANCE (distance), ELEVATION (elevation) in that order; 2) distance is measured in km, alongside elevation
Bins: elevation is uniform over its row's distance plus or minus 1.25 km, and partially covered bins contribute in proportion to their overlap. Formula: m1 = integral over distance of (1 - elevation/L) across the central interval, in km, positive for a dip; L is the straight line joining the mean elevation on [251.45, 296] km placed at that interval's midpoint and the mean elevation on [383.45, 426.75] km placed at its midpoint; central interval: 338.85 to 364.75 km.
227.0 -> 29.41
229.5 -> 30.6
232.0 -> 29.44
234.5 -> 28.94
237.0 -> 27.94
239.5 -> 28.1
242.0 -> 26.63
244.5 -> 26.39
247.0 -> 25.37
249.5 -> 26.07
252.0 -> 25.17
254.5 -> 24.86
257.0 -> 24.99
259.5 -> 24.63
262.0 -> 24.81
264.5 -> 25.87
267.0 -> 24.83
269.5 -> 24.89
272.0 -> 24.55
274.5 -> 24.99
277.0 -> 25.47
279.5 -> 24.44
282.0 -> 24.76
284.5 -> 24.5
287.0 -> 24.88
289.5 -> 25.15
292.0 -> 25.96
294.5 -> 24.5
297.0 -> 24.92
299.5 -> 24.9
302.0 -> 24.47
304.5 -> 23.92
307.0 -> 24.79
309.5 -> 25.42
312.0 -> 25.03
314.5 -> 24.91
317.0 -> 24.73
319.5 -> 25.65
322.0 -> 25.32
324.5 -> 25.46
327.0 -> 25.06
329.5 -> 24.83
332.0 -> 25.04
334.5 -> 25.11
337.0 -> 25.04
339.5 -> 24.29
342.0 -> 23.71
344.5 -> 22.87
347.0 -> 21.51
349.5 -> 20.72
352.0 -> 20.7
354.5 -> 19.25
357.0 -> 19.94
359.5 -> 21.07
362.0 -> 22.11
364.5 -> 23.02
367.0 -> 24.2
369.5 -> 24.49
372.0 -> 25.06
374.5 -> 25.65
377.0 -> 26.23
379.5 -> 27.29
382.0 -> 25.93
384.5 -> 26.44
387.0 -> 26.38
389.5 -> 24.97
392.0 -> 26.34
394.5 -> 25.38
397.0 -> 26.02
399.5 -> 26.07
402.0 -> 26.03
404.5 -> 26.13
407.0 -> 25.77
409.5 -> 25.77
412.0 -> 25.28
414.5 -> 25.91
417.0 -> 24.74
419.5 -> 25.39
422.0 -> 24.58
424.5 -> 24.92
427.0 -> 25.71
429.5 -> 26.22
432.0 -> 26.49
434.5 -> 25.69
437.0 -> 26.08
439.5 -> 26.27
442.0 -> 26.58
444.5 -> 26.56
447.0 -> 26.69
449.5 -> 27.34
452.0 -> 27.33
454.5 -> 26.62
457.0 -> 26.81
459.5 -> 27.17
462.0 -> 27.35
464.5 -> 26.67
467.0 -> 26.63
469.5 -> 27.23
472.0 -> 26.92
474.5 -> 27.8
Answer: 3.8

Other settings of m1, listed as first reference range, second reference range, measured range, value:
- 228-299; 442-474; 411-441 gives 1.29 km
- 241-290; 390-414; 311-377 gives 4.80 km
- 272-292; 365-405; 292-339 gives 0.42 km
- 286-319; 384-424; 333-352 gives 1.53 km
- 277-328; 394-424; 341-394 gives 3.36 km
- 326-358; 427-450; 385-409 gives -0.99 km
